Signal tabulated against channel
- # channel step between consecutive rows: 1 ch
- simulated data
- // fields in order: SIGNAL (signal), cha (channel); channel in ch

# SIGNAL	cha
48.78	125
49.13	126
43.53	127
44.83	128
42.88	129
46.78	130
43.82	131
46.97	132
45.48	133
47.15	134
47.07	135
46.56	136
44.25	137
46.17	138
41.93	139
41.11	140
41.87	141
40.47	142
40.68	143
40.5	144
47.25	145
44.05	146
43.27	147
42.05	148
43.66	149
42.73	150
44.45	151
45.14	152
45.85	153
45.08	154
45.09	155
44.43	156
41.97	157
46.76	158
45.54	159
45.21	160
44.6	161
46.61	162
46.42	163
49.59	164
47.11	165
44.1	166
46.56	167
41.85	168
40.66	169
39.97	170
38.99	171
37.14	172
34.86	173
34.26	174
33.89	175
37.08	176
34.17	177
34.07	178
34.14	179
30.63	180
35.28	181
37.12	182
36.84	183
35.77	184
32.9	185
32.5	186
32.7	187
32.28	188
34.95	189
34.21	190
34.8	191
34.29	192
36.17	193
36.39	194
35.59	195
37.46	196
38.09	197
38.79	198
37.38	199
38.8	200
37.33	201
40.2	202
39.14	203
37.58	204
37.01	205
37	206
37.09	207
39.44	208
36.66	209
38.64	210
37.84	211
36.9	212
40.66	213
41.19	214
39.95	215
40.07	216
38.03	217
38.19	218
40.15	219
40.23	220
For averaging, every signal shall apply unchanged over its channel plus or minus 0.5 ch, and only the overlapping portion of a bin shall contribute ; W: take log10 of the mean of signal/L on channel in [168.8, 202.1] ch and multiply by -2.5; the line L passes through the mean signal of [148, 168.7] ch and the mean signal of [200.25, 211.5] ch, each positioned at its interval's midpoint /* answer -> 0.15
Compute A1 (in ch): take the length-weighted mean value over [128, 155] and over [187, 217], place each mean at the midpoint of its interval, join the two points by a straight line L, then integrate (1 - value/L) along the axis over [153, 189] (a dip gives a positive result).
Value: 1.17 ch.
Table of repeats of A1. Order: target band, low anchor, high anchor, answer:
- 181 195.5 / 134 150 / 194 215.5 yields 1.8 ch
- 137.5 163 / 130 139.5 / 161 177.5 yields -0.3 ch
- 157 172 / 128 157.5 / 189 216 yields -0.9 ch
